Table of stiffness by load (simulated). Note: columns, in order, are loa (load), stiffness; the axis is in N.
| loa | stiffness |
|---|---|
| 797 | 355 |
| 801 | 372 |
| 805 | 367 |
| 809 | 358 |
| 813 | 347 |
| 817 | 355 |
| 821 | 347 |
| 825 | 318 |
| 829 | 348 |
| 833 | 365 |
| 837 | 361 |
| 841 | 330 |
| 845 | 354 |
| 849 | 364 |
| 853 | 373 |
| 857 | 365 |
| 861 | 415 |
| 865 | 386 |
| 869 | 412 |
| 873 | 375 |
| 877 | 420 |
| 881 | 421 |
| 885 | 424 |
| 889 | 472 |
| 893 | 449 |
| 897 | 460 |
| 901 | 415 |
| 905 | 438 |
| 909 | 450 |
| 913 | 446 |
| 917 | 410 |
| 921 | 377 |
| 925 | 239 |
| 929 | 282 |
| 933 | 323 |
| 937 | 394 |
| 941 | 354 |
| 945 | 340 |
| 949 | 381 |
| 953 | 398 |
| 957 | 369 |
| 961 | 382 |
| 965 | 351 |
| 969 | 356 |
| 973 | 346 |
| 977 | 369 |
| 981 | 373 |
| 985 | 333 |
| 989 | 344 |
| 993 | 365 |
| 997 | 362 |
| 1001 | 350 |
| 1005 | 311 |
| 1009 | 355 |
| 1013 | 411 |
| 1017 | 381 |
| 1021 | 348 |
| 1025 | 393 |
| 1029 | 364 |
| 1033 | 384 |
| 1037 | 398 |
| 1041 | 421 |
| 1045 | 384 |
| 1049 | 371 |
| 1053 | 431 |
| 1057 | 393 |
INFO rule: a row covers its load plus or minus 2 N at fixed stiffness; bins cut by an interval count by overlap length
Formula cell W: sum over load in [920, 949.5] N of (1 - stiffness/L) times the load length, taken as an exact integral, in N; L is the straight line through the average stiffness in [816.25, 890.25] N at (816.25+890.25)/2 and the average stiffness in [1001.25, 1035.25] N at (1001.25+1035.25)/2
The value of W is 3.2 N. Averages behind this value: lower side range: 379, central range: 333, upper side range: 368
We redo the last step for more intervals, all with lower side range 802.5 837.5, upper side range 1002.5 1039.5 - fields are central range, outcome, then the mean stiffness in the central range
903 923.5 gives -3.33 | 420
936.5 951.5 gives -0.06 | 366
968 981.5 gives 0.27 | 360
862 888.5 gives -3.94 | 410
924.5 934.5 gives 2.13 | 286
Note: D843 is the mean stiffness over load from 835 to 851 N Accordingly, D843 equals 352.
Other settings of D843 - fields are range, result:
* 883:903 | 444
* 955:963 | 376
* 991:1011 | 349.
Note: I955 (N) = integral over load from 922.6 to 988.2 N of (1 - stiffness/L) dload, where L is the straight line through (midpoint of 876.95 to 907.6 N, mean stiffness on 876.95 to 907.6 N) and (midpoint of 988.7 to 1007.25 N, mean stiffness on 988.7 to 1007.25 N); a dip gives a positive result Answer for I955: 5.6 N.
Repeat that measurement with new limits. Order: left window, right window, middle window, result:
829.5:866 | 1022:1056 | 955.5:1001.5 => 3.0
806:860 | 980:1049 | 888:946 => -4.6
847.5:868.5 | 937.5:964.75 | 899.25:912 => -2.0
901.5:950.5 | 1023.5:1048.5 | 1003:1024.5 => 1.2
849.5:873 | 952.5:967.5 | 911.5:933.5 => 1.9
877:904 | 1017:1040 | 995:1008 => 1.6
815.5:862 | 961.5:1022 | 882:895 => -3.2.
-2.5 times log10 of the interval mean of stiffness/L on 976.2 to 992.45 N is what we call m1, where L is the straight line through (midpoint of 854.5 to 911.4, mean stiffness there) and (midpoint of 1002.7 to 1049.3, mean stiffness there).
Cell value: 0.10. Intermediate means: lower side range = 421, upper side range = 377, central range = 355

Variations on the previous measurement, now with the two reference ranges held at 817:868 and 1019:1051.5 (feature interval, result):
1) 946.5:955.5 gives -0.03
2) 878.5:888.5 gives -0.17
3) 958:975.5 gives 0.05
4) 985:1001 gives 0.08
